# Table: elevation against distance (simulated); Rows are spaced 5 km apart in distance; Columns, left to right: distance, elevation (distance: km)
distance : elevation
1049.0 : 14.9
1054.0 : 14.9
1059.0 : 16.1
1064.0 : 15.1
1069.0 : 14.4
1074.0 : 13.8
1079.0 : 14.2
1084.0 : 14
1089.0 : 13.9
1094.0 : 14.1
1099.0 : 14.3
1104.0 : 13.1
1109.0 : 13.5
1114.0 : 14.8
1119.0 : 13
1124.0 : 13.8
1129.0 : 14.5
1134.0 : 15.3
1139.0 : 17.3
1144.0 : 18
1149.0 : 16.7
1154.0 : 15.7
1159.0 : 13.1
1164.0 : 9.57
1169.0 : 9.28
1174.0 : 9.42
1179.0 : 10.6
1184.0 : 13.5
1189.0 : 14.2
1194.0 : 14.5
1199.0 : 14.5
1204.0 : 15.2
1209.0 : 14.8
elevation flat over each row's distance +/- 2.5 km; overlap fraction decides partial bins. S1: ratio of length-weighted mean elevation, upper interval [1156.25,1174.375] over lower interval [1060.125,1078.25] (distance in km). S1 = 0.72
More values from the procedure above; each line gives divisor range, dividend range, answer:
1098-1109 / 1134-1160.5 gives 1.19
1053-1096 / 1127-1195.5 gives 0.94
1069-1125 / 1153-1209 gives 0.91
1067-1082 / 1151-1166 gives 0.92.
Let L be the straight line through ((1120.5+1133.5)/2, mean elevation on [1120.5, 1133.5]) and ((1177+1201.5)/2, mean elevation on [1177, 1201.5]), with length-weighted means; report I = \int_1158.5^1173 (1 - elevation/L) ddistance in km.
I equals 3.8 km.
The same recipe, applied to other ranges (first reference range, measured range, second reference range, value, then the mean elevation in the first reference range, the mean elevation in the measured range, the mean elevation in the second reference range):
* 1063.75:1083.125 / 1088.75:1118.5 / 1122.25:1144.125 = 2.09 km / 14.3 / 13.9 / 15.6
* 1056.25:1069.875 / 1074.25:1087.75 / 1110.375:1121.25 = 0.71 km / 15.3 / 14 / 13.9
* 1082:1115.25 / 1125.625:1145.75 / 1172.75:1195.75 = -4.21 km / 13.9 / 16.1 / 12.5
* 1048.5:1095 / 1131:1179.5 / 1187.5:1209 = 3.25 km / 14.5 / 13.6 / 14.6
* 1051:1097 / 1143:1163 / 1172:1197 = -3.24 km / 14.5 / 15.2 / 12.5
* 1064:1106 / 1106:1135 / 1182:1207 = 0.20 km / 14.1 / 14.1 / 14.4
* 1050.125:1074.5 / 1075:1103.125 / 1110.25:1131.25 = 0.93 km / 14.9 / 14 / 14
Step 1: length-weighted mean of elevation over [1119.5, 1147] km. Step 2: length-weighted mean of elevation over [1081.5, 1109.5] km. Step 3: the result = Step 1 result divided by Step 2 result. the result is 1.1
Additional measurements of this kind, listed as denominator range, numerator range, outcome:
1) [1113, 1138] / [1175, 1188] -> 0.83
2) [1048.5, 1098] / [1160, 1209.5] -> 0.86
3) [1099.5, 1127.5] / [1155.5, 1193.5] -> 0.85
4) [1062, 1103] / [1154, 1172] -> 0.80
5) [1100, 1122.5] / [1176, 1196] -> 0.96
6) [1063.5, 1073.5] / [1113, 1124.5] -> 0.95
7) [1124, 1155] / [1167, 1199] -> 0.76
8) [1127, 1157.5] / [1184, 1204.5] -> 0.89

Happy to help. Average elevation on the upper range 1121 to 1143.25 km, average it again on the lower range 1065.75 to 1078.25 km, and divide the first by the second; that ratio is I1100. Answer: 1.09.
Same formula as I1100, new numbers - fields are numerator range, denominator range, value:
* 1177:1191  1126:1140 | 0.83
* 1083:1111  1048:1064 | 0.90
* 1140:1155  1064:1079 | 1.19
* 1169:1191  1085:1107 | 0.84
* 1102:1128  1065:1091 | 0.97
